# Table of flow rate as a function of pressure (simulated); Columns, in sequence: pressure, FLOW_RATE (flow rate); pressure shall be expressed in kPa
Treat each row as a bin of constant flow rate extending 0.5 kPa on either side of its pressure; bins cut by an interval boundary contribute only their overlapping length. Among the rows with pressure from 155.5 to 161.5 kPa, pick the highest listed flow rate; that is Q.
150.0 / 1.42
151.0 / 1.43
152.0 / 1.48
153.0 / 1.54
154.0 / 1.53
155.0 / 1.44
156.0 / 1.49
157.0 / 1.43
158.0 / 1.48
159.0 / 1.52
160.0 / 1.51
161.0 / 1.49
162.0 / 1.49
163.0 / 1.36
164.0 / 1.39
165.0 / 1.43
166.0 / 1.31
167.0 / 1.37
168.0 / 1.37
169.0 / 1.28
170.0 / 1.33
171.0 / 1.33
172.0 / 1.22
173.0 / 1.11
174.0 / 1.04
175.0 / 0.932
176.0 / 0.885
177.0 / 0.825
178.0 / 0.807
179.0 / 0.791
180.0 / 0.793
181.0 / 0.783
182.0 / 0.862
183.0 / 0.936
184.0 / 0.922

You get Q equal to 1.52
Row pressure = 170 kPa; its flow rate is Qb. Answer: 1.33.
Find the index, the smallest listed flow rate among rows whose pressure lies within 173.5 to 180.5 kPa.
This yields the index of 0.791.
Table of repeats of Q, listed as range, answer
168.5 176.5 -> 1.33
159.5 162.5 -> 1.51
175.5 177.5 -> 0.885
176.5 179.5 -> 0.825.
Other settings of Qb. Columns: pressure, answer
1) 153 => 1.54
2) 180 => 0.793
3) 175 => 0.932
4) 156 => 1.49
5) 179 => 0.791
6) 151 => 1.43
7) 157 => 1.43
